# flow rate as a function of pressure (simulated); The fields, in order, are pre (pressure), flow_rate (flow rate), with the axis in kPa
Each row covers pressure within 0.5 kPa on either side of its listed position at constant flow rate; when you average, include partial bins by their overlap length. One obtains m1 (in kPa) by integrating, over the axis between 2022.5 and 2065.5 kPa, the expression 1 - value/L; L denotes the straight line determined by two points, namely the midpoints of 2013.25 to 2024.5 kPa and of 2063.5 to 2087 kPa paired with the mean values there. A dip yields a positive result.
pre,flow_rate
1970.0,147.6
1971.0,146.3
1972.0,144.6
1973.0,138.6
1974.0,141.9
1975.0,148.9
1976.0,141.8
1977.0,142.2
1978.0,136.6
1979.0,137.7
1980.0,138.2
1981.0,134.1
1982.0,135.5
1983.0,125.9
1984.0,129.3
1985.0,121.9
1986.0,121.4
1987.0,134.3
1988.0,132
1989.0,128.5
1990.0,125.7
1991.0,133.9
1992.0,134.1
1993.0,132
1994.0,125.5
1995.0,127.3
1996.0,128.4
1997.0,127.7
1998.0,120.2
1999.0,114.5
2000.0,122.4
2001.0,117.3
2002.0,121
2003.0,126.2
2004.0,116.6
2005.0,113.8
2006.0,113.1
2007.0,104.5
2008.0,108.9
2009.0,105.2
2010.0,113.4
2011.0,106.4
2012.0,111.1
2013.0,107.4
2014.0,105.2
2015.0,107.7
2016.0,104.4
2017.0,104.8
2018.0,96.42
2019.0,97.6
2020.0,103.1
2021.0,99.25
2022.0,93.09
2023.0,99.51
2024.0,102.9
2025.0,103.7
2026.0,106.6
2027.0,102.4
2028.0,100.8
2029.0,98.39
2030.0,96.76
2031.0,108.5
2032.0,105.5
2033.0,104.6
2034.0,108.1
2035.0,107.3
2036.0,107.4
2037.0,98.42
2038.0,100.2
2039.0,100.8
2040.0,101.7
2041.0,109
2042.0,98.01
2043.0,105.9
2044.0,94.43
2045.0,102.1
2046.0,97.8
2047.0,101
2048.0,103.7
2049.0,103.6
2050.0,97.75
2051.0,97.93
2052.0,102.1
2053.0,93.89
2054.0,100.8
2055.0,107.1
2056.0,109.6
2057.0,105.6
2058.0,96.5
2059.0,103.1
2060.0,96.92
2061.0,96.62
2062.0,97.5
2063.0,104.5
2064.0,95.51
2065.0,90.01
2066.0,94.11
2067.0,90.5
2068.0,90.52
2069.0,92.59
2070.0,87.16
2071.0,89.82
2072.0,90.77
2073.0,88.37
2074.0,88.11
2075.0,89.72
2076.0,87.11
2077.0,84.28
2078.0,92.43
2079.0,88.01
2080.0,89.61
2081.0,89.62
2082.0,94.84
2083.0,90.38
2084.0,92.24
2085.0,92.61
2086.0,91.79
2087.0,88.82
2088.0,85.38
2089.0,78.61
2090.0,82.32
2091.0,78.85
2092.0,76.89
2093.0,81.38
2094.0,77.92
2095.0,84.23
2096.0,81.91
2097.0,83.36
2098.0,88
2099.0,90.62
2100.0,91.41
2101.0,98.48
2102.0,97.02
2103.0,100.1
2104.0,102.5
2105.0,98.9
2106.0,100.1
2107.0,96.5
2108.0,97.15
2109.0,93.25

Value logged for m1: -2.24 kPa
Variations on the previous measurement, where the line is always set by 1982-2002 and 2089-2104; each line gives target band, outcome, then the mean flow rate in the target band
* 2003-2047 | 3.7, 104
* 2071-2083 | 0.6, 89.4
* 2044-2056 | 0.4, 101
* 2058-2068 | 0.3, 96.2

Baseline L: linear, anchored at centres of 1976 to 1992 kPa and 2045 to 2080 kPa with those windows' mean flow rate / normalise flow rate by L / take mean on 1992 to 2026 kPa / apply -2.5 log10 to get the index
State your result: 0.08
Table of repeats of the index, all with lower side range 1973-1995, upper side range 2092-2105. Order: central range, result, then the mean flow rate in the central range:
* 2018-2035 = 0.15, 102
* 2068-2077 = 0.12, 89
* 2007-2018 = 0.15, 107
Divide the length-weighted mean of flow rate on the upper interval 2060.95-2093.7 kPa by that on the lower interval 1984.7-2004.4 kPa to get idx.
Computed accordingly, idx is 0.7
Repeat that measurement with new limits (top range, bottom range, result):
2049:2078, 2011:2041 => 0.93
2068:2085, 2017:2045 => 0.88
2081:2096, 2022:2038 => 0.83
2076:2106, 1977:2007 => 0.70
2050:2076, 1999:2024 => 0.89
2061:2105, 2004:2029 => 0.86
